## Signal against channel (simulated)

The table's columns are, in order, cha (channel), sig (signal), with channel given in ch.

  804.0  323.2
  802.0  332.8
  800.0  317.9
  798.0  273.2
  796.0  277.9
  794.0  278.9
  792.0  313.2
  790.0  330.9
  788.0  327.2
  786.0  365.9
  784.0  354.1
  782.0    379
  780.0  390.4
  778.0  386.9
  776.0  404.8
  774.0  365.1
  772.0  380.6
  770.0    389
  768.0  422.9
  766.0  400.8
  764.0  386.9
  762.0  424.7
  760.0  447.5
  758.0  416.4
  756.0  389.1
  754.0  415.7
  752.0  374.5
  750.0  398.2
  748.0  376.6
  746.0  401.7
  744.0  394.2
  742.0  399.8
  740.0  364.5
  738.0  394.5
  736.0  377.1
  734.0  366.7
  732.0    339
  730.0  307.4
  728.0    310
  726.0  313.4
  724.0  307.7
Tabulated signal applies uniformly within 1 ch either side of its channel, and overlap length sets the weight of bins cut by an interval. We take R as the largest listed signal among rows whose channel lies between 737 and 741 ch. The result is 394.5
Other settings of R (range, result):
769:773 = 389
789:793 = 330.9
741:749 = 401.7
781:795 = 379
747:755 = 415.7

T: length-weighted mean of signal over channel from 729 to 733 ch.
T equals 323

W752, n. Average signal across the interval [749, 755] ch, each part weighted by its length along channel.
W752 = 396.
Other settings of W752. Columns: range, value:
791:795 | 296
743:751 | 393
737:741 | 380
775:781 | 394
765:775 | 392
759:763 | 436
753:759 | 407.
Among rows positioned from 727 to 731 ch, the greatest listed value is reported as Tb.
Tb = 310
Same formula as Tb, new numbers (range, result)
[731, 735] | 366.7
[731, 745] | 399.8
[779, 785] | 390.4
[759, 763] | 447.5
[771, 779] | 404.8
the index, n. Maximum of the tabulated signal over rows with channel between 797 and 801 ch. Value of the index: 317.9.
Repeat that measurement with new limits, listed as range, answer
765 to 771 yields 422.9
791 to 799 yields 313.2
